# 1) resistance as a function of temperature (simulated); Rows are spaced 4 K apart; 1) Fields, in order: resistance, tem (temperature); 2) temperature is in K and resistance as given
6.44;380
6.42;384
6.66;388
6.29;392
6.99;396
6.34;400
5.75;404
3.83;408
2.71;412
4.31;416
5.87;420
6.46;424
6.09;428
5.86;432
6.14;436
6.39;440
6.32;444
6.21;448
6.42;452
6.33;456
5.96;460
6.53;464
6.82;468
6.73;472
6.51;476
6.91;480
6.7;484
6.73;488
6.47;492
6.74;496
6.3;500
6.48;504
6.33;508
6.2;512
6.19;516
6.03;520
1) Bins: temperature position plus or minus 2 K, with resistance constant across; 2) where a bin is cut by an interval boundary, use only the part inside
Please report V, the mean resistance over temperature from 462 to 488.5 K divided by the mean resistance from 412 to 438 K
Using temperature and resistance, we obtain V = 1.21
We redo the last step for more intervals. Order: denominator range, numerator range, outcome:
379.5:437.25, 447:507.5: 1.14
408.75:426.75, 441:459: 1.31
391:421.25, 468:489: 1.29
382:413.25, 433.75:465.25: 1.10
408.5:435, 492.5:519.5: 1.23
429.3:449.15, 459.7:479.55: 1.07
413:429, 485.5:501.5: 1.20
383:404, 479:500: 1.03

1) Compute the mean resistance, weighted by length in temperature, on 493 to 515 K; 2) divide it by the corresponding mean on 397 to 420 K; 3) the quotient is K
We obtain 1.3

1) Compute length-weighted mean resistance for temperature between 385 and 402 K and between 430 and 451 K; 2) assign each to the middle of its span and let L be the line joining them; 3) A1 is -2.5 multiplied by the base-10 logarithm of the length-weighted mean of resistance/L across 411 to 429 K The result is 0.224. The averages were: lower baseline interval 6.56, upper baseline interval 6.2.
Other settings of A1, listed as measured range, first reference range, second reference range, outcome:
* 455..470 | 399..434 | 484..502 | -0.07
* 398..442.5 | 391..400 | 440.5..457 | 0.19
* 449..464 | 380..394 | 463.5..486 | 0.06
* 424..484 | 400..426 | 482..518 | -0.13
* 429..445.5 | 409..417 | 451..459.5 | -0.21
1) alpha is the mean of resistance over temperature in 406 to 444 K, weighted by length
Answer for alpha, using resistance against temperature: 5.35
